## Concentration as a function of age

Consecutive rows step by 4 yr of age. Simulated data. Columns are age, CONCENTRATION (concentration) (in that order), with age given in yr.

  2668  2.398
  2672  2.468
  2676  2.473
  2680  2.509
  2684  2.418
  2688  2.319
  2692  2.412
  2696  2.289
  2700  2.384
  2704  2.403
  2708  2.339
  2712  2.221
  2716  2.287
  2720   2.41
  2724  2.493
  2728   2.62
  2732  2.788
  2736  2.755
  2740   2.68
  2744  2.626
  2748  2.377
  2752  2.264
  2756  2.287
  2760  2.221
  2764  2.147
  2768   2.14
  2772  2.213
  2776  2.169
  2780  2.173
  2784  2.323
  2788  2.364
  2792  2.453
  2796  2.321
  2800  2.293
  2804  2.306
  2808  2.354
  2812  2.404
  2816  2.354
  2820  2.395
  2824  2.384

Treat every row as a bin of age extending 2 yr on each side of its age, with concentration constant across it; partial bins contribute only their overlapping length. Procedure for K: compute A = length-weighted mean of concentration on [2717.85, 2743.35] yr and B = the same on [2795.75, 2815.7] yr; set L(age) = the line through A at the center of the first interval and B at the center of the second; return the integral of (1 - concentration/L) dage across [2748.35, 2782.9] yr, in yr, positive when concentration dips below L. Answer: 3.8 yr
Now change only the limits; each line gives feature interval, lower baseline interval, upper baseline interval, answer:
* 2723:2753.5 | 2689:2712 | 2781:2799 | -3.0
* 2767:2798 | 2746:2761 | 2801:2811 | 0.6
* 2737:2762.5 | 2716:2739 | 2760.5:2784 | -0.3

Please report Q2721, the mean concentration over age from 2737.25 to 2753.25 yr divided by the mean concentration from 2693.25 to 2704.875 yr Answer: 1.06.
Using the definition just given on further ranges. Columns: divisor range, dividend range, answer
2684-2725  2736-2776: 0.99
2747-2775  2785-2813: 1.06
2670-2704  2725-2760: 1.05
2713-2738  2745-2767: 0.89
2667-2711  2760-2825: 0.96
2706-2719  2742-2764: 1.02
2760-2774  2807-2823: 1.09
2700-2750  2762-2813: 0.91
